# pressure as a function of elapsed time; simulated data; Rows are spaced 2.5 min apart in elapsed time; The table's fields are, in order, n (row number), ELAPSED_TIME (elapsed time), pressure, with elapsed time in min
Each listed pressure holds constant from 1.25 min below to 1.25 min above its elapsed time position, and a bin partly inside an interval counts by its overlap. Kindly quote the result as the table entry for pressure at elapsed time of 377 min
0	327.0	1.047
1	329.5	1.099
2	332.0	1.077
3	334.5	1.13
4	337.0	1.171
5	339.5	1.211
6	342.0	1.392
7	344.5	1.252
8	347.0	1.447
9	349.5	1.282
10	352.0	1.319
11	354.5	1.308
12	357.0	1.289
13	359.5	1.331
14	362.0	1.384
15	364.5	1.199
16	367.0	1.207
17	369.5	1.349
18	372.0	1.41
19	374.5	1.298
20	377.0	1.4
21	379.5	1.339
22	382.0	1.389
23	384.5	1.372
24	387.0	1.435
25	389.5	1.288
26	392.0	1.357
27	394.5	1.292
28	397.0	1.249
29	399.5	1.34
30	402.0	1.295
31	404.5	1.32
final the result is 1.4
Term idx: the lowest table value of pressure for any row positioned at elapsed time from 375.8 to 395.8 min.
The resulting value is 1.288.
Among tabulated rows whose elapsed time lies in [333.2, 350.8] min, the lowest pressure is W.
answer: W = 1.13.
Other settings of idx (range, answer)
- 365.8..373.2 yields 1.207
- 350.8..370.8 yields 1.199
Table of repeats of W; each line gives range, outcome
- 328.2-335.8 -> 1.077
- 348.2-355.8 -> 1.282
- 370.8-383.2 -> 1.298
